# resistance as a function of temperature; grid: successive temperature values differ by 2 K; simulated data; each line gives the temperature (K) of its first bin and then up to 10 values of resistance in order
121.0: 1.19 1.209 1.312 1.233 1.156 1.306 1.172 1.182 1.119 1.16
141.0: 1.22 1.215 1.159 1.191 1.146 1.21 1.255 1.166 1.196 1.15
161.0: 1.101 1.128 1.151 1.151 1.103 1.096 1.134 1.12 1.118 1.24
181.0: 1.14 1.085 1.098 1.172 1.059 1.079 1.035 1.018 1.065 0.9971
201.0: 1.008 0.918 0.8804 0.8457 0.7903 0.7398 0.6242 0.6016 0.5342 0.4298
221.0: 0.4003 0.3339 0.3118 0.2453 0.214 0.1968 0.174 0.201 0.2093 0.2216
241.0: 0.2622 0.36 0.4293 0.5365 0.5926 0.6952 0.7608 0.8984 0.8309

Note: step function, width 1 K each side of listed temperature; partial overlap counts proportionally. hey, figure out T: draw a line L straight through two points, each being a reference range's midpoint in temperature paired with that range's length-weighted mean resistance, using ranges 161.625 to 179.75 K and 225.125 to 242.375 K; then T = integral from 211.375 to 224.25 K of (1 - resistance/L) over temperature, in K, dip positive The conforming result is -1.0 K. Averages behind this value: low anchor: 1.14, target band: 0.496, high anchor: 0.224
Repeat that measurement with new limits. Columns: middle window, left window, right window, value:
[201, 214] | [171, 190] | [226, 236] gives -3.6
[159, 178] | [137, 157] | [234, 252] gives -2.2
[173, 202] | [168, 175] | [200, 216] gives -3.4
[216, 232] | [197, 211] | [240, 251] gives 8.4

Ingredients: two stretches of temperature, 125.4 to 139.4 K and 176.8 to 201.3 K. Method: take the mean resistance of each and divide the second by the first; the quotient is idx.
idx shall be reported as 0.91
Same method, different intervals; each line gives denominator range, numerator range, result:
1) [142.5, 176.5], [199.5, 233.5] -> 0.48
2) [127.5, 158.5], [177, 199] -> 0.92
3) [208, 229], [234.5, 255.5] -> 0.96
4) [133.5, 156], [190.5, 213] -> 0.78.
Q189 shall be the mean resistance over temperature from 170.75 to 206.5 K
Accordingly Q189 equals 1.07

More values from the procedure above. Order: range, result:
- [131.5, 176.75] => 1.16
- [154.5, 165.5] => 1.15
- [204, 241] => 0.437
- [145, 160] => 1.19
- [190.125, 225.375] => 0.763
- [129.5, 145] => 1.19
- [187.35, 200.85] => 1.05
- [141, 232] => 0.933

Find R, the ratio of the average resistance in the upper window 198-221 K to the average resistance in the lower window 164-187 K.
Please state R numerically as 0.66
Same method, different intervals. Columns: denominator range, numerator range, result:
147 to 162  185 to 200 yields 0.90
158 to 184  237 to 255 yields 0.43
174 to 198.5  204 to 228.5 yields 0.50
